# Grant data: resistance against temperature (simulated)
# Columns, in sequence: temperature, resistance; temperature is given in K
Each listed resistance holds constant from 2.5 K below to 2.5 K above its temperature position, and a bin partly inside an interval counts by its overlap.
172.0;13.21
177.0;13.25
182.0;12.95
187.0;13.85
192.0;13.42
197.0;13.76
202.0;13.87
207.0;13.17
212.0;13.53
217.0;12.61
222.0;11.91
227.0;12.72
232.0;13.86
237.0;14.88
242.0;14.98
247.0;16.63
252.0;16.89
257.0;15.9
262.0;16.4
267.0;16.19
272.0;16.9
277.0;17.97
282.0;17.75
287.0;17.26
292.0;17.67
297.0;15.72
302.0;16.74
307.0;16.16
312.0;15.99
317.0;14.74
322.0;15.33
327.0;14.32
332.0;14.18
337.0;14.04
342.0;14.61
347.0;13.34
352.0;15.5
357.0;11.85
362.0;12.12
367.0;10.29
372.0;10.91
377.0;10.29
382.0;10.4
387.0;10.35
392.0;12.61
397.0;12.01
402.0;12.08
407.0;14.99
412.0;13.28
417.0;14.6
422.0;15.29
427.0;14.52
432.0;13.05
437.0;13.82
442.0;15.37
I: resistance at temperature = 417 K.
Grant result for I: 14.6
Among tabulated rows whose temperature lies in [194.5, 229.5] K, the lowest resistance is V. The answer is 11.91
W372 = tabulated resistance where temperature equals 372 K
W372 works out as 10.91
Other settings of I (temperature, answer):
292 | 17.67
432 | 13.05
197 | 13.76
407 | 14.99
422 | 15.29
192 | 13.42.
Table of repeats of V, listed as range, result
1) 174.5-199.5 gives 12.95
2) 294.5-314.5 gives 15.72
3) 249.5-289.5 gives 15.9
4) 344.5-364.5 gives 11.85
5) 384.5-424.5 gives 10.35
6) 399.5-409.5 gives 12.08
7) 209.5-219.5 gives 12.61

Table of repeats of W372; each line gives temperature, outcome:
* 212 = 13.53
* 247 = 16.63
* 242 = 14.98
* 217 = 12.61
